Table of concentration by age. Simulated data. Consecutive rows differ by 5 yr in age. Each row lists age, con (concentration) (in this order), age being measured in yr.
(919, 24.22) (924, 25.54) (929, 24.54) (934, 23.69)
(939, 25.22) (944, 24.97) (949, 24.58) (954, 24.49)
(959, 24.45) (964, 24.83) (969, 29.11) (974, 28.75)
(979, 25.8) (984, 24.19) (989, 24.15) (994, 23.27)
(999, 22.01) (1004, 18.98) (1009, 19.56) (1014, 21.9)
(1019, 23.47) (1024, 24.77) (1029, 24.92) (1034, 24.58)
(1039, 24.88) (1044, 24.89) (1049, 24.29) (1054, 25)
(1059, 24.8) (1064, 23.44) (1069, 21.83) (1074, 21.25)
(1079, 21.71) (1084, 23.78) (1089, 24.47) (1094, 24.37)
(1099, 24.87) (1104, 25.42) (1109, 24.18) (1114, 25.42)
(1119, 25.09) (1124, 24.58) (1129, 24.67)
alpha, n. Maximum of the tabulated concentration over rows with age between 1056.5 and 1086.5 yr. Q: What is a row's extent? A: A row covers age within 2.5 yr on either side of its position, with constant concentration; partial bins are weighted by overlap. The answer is 24.8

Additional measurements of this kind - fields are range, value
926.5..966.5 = 25.22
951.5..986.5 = 29.11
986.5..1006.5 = 24.15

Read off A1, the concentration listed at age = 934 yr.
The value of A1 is 23.69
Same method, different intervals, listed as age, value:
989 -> 24.15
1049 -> 24.29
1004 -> 18.98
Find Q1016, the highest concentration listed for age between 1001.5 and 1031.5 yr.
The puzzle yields 24.92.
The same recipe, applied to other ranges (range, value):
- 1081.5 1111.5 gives 25.42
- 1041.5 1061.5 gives 25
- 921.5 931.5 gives 25.54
